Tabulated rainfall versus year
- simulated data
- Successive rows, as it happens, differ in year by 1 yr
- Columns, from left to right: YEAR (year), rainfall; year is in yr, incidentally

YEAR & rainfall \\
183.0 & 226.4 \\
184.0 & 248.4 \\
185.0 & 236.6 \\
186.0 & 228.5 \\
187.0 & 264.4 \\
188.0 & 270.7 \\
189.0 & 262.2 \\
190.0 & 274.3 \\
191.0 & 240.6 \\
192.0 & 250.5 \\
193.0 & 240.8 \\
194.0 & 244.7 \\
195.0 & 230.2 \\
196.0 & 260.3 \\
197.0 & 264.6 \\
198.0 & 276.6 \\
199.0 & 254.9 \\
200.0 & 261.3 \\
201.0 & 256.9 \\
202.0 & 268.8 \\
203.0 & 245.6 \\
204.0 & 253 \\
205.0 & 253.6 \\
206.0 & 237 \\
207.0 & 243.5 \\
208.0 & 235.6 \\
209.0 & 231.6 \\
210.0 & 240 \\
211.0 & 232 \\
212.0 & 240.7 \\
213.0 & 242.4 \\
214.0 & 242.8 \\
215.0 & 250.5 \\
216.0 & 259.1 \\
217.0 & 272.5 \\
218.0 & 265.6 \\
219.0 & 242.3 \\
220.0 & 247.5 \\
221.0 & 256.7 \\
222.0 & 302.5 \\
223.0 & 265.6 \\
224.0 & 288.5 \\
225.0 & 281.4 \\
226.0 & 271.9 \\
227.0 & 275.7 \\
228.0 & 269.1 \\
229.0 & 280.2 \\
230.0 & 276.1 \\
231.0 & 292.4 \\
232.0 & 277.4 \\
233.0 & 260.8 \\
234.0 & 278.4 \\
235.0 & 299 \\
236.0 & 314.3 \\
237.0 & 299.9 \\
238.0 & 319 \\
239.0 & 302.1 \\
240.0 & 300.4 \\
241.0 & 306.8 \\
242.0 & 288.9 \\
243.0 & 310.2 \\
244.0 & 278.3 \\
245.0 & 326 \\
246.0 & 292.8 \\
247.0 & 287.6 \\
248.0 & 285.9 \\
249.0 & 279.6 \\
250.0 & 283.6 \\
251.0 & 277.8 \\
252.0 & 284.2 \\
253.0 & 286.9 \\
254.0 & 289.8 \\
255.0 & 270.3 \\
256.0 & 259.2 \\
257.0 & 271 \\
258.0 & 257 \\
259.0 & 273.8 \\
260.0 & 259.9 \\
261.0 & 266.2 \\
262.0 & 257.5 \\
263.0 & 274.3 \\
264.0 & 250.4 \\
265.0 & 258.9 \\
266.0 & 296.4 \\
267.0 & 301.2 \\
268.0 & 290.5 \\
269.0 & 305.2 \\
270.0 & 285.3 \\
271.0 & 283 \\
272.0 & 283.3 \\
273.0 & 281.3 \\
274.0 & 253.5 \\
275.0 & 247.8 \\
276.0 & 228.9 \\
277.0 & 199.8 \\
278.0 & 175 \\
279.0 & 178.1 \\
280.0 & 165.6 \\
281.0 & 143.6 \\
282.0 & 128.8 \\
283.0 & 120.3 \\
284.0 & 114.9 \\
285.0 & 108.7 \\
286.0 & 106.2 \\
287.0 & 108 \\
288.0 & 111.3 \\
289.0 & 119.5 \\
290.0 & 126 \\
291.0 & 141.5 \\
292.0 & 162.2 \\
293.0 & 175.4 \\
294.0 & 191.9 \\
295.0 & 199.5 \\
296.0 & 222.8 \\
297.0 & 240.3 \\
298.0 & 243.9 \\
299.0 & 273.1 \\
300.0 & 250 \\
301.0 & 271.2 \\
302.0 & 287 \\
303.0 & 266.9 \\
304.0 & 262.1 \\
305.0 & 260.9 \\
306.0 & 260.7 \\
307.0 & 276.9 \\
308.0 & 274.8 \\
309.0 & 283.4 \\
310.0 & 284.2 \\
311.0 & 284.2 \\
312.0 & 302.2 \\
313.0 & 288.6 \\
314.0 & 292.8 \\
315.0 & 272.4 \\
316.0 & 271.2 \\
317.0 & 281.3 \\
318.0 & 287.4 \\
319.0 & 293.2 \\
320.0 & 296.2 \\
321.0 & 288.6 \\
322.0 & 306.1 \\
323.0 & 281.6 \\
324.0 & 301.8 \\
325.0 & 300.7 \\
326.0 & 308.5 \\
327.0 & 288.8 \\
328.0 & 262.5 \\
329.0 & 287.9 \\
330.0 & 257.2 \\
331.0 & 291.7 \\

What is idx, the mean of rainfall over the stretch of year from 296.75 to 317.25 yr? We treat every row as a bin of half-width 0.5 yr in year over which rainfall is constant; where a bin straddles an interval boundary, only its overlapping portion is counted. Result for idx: 273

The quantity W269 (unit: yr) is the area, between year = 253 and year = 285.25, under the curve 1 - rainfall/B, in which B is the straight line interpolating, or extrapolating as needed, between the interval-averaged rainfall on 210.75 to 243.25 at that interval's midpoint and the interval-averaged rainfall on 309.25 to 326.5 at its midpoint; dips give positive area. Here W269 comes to 5.0 yr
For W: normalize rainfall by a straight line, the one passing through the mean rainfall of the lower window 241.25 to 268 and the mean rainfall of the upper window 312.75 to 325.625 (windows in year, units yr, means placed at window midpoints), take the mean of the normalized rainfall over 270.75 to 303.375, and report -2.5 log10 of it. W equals 0.421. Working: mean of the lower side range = 280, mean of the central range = 193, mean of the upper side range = 290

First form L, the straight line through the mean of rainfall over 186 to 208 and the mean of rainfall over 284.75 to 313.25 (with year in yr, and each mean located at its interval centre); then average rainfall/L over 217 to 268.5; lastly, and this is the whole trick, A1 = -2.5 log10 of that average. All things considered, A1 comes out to -0.18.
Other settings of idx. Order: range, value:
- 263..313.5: 224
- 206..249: 274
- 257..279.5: 260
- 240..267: 281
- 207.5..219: 246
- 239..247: 300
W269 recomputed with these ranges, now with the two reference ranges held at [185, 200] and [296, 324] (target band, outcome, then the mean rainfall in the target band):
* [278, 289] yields 5.7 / 130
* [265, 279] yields 0.4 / 261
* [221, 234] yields -0.8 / 278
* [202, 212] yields 0.6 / 243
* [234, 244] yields -1.5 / 302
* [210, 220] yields 0.4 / 249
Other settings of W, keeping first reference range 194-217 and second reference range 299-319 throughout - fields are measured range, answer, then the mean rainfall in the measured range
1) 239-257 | -0.11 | 289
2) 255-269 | -0.03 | 272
